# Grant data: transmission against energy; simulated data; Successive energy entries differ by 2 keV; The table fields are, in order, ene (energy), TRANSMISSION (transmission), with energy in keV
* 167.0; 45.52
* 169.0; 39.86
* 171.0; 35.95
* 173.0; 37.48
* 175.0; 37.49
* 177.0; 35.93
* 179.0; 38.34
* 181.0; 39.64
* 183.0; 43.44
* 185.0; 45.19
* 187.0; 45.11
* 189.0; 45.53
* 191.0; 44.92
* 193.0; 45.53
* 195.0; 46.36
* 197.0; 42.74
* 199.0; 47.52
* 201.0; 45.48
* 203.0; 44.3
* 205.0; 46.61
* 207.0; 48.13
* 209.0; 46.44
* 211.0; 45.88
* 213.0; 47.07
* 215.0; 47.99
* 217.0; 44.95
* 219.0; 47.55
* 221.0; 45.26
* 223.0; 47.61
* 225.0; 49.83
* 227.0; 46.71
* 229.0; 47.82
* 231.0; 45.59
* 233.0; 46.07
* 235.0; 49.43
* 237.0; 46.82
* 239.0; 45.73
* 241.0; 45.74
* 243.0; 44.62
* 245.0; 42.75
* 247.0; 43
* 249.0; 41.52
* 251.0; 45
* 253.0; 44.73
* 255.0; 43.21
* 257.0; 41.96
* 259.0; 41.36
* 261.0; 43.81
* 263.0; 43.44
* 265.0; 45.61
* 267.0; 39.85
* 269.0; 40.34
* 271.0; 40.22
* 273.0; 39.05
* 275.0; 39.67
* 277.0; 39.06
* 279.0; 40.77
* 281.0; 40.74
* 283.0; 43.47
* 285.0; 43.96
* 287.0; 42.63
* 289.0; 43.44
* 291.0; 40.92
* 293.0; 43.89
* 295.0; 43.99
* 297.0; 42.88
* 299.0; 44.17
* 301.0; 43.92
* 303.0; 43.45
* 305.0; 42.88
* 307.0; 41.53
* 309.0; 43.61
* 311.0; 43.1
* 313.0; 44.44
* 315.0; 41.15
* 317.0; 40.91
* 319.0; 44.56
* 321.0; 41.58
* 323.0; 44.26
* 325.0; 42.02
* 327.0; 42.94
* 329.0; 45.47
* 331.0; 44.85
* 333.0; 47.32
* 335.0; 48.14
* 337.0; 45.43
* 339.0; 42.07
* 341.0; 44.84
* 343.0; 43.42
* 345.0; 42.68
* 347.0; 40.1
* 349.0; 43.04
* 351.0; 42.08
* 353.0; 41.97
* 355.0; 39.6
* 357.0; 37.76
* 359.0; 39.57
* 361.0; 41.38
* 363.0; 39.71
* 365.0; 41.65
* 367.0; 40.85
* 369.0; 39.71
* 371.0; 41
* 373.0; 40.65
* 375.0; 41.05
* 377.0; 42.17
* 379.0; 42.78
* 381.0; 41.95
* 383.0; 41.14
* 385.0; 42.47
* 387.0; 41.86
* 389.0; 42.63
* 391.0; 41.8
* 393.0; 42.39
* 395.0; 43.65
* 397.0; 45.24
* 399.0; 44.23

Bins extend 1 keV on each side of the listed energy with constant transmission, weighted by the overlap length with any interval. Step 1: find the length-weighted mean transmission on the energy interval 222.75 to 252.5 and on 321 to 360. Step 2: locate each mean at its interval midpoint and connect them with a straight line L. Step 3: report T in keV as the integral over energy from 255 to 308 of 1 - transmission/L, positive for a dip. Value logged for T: 2.8 keV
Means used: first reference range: 45.8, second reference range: 43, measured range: 42.2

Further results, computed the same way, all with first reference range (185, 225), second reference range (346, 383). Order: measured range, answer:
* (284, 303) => 0.0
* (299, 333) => -0.6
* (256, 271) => 0.7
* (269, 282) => 1.2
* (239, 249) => 0.2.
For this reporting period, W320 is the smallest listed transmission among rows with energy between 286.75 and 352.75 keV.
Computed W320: 40.1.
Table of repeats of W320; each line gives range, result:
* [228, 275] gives 39.05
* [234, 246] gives 42.75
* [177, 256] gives 35.93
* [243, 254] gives 41.52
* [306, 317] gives 40.91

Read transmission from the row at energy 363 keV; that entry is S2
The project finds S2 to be 39.71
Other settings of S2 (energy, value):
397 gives 45.24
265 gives 45.61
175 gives 37.49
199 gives 47.52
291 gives 40.92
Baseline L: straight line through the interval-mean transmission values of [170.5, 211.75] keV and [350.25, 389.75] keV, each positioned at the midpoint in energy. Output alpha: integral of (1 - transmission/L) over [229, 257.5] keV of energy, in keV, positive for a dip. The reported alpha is -1.48 keV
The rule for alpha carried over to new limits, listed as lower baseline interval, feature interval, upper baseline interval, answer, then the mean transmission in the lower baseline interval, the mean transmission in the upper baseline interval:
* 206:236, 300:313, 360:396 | 0.3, 47.1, 41.6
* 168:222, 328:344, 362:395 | -1.2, 43.7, 41.6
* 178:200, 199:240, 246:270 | -3.1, 44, 42.8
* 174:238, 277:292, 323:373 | 0.6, 45.2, 42.4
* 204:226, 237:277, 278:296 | 1.6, 47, 42.6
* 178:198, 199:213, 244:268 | -0.9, 43.7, 43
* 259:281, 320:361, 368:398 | -1.2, 41.2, 42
